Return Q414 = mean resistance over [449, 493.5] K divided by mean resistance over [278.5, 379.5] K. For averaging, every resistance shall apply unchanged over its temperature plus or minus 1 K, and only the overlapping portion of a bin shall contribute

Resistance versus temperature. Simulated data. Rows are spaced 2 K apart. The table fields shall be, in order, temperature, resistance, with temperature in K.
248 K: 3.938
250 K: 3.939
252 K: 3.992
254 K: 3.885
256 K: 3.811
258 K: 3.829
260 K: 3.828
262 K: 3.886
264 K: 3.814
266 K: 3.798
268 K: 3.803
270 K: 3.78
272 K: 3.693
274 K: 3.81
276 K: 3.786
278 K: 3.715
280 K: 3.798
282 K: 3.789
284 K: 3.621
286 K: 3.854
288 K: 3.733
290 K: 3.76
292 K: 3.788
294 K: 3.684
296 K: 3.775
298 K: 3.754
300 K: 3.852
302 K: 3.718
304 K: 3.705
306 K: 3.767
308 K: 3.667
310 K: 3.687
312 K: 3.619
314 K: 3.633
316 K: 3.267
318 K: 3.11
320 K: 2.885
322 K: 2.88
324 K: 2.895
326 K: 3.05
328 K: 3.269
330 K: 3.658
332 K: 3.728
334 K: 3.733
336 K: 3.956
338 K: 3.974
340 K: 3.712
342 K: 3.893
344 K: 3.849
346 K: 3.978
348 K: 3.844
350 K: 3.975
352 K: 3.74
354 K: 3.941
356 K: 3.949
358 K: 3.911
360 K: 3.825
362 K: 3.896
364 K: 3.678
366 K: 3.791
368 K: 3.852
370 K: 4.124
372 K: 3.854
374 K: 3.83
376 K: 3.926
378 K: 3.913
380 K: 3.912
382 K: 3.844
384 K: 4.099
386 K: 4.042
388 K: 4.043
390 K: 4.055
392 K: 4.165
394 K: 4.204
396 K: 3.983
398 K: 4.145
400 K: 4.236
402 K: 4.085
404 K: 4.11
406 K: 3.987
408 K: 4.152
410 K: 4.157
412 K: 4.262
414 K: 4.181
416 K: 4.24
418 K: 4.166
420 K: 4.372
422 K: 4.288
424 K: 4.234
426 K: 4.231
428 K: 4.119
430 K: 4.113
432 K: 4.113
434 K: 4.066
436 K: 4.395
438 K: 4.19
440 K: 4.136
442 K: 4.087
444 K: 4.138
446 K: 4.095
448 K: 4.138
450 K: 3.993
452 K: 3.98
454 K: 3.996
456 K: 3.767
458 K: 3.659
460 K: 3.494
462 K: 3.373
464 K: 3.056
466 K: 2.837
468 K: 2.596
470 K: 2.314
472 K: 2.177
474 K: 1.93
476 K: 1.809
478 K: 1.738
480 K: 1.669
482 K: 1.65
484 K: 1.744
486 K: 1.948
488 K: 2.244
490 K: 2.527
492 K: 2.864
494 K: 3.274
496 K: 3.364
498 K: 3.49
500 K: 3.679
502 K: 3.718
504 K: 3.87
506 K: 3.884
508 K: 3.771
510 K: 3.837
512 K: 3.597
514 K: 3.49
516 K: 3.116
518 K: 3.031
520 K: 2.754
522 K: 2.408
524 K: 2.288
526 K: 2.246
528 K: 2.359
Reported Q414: 0.7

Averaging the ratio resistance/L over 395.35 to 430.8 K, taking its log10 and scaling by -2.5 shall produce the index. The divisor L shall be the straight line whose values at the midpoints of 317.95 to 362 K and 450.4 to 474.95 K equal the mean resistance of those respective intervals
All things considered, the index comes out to -0.24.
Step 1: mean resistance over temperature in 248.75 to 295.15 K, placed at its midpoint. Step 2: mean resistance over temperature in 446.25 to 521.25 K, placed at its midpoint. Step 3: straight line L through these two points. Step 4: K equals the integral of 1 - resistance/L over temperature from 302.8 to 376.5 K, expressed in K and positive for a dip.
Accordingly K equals -2.5 K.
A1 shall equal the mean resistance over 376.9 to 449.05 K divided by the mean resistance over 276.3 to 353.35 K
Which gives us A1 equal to 1.13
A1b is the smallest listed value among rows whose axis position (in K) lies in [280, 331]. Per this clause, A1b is 2.88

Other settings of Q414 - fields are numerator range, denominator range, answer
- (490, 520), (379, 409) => 0.85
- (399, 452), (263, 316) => 1.11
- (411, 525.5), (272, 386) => 0.91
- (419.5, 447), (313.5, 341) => 1.23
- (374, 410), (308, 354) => 1.13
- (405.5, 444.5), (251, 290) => 1.10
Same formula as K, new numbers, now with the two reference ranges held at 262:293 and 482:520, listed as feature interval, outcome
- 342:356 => -1.3 K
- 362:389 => -3.2 K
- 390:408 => -3.6 K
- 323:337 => 0.6 K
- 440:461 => -4.2 K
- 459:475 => 2.6 K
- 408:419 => -2.6 K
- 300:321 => 0.9 K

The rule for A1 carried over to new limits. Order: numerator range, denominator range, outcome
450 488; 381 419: 0.65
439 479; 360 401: 0.82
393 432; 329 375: 1.08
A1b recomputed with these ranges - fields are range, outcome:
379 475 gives 1.93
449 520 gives 1.65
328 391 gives 3.269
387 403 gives 3.983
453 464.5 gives 3.056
